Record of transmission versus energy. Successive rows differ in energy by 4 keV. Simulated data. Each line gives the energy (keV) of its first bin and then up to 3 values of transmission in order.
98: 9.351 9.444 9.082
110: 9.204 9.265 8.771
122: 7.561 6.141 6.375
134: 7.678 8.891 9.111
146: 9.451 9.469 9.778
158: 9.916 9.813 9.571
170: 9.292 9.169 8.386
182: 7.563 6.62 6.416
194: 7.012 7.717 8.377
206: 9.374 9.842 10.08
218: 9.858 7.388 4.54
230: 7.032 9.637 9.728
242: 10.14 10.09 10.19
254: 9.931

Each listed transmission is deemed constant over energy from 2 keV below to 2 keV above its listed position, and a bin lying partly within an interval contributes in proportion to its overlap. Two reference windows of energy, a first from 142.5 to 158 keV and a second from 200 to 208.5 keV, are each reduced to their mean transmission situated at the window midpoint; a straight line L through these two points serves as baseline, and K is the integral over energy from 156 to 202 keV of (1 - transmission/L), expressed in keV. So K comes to 4.6 keV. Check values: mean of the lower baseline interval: 9.57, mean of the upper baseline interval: 8.93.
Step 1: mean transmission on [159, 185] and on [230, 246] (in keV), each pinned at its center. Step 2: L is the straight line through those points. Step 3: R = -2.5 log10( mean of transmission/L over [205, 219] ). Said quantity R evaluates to -0.06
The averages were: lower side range 8.91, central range 9.81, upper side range 9.52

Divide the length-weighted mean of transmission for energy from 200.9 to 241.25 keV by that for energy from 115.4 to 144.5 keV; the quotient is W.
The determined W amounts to 1.10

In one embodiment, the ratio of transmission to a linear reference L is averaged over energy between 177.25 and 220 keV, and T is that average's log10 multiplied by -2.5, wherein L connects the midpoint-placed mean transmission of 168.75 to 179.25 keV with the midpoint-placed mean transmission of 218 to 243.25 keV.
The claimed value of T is 0.04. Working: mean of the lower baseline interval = 8.96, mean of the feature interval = 8.29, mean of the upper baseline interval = 8.16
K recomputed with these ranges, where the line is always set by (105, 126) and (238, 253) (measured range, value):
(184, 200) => 4.23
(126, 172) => 0.11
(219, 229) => 3.41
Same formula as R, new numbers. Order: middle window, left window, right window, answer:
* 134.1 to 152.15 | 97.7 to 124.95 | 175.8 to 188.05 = -0.10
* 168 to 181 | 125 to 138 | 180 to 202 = -0.23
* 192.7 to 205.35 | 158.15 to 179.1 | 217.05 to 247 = 0.13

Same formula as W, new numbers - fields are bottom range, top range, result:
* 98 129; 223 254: 1.04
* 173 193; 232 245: 1.31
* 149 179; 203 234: 0.89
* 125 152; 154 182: 1.12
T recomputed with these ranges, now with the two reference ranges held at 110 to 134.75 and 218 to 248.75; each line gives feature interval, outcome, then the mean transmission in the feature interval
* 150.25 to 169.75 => -0.208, 9.7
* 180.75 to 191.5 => 0.195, 6.84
